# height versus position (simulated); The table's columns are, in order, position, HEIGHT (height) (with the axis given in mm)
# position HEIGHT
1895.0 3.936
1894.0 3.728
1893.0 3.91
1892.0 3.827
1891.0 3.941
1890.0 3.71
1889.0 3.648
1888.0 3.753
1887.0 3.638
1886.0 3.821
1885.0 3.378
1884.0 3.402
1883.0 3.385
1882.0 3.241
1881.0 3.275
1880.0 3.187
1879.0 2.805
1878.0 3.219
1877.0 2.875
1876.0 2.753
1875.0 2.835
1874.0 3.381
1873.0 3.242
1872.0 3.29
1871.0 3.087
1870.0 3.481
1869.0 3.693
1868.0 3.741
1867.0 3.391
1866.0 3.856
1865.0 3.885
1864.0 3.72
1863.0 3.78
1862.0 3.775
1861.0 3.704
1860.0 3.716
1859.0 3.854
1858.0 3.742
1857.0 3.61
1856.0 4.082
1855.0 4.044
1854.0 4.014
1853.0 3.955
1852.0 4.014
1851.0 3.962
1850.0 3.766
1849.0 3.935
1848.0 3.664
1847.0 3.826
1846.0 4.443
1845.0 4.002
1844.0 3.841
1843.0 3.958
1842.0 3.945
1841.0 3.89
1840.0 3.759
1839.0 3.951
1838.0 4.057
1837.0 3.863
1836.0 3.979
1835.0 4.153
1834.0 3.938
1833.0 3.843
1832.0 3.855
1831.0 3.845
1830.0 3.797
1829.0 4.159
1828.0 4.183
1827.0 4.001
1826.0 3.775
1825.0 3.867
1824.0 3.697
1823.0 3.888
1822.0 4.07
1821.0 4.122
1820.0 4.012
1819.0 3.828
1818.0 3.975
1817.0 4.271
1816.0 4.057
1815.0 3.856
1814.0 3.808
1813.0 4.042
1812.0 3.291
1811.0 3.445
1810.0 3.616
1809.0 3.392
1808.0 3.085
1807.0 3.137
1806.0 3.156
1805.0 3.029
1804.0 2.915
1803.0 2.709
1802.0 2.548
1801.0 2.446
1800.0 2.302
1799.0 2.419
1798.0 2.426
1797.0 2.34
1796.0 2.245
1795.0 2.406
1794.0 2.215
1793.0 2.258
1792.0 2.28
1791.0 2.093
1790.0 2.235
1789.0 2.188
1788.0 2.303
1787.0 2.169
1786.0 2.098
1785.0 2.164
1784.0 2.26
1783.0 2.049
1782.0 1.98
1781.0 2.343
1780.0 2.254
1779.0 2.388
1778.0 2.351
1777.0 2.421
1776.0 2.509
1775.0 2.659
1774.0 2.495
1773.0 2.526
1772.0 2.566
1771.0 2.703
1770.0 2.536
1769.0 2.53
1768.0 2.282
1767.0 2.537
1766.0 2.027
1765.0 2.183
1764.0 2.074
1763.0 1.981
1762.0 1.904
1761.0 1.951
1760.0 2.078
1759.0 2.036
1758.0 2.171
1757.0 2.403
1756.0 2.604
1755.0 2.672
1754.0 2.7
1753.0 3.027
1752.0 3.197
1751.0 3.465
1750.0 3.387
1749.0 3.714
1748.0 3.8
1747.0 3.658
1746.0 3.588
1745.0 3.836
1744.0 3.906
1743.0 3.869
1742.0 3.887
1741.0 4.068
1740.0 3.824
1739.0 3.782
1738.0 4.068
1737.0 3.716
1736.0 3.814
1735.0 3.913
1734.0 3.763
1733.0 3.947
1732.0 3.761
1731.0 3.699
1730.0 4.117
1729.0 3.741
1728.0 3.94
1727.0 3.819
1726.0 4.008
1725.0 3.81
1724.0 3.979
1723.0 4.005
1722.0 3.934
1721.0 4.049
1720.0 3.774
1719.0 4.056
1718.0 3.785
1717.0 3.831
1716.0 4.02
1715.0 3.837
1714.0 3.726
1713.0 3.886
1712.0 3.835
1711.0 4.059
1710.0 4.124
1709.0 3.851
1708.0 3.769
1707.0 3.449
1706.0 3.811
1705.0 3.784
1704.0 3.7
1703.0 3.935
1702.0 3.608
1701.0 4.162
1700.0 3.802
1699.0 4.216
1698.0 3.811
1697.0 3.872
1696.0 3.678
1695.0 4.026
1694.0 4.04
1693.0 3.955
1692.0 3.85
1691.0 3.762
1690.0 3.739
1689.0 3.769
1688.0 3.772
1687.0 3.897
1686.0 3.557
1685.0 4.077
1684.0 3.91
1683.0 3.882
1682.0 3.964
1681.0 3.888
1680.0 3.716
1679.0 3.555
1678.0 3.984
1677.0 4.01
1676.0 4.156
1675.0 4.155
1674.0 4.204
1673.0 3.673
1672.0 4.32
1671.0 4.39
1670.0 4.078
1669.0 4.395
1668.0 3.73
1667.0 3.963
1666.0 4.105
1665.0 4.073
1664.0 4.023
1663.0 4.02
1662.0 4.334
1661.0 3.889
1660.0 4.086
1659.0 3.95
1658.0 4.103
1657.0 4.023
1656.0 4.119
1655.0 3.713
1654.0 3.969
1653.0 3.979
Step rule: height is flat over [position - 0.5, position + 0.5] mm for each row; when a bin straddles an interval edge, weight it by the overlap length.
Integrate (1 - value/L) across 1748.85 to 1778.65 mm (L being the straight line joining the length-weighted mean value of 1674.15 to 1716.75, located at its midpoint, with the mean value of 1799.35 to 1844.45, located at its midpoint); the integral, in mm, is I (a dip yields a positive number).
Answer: 9.9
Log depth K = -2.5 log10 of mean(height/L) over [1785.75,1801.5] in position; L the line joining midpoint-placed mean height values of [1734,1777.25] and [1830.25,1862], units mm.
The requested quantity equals 0.42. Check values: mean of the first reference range 2.97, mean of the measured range 2.28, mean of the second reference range 3.91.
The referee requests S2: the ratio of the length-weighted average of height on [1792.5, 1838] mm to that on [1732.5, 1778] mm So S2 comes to 1.15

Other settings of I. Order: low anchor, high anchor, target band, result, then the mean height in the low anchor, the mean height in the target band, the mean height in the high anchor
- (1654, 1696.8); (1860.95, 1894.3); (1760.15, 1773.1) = 5.1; 3.96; 2.28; 3.48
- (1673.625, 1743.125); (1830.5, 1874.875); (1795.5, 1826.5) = 3.9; 3.88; 3.35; 3.8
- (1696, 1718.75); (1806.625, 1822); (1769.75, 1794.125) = 9.4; 3.86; 2.32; 3.75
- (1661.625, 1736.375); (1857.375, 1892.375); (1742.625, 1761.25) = 3.6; 3.91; 3.07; 3.49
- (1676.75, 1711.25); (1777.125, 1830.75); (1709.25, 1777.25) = 3.8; 3.85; 3.31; 3.02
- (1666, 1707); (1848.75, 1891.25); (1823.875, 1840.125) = -1.3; 3.92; 3.93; 3.57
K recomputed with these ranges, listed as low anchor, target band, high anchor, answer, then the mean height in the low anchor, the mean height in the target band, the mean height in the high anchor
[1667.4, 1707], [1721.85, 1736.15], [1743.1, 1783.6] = -0.204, 3.91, 3.88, 2.65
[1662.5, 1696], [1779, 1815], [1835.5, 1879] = 0.394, 3.95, 2.63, 3.7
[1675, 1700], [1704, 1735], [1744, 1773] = -0.157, 3.88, 3.87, 2.72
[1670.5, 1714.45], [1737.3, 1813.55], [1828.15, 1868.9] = 0.379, 3.89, 2.74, 3.88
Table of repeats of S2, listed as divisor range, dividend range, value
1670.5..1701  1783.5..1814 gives 0.68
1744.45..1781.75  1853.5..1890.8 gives 1.34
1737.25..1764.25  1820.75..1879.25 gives 1.21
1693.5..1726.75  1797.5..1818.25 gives 0.83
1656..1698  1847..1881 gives 0.90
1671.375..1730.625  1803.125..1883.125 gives 0.95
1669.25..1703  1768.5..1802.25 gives 0.60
